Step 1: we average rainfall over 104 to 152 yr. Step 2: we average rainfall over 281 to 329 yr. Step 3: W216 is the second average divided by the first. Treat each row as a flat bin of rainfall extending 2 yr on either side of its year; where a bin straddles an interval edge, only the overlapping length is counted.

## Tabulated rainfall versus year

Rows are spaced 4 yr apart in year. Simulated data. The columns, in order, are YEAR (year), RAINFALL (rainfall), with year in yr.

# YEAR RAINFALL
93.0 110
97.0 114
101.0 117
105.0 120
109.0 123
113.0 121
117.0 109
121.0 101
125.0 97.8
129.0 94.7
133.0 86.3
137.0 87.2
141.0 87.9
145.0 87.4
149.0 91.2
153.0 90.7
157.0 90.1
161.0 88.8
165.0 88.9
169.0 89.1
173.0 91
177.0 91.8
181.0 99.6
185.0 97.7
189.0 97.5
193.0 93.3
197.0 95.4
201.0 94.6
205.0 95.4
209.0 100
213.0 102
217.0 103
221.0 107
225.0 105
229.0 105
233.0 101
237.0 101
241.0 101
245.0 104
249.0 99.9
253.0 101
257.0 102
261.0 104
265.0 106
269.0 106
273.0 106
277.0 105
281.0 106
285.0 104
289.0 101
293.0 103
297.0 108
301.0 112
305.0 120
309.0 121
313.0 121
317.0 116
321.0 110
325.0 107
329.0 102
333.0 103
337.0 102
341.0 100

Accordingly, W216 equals 1.11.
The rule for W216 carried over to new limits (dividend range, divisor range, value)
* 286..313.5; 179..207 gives 1.16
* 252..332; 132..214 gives 1.17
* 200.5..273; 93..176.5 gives 1.03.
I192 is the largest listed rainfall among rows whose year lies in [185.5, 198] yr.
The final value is 97.5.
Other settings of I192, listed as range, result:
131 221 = 107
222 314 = 121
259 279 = 106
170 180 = 91.8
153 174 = 91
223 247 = 105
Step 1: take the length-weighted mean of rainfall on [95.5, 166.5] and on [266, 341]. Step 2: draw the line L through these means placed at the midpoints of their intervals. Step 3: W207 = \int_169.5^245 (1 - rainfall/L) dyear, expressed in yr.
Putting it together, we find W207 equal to 3.38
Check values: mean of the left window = 99.8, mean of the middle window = 98.9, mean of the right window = 108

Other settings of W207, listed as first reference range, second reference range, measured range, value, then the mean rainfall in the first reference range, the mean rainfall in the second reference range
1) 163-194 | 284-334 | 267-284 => 0.04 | 93.6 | 110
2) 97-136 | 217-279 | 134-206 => 9.48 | 108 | 104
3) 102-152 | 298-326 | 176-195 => 1.64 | 101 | 115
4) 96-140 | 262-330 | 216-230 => 0.34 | 106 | 109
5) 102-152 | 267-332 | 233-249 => 0.70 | 101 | 109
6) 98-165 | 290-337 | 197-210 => 0.96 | 99.5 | 111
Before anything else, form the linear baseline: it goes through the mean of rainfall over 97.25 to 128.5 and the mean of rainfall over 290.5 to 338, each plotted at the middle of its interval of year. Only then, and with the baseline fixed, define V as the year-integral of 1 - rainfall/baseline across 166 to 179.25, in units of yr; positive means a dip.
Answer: 2.5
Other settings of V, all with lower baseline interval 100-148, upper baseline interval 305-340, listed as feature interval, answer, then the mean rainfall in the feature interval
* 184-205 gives 1.9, 95.6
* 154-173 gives 2.6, 89.5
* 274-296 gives 1.0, 104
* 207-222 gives 0.5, 103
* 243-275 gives 1.3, 104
